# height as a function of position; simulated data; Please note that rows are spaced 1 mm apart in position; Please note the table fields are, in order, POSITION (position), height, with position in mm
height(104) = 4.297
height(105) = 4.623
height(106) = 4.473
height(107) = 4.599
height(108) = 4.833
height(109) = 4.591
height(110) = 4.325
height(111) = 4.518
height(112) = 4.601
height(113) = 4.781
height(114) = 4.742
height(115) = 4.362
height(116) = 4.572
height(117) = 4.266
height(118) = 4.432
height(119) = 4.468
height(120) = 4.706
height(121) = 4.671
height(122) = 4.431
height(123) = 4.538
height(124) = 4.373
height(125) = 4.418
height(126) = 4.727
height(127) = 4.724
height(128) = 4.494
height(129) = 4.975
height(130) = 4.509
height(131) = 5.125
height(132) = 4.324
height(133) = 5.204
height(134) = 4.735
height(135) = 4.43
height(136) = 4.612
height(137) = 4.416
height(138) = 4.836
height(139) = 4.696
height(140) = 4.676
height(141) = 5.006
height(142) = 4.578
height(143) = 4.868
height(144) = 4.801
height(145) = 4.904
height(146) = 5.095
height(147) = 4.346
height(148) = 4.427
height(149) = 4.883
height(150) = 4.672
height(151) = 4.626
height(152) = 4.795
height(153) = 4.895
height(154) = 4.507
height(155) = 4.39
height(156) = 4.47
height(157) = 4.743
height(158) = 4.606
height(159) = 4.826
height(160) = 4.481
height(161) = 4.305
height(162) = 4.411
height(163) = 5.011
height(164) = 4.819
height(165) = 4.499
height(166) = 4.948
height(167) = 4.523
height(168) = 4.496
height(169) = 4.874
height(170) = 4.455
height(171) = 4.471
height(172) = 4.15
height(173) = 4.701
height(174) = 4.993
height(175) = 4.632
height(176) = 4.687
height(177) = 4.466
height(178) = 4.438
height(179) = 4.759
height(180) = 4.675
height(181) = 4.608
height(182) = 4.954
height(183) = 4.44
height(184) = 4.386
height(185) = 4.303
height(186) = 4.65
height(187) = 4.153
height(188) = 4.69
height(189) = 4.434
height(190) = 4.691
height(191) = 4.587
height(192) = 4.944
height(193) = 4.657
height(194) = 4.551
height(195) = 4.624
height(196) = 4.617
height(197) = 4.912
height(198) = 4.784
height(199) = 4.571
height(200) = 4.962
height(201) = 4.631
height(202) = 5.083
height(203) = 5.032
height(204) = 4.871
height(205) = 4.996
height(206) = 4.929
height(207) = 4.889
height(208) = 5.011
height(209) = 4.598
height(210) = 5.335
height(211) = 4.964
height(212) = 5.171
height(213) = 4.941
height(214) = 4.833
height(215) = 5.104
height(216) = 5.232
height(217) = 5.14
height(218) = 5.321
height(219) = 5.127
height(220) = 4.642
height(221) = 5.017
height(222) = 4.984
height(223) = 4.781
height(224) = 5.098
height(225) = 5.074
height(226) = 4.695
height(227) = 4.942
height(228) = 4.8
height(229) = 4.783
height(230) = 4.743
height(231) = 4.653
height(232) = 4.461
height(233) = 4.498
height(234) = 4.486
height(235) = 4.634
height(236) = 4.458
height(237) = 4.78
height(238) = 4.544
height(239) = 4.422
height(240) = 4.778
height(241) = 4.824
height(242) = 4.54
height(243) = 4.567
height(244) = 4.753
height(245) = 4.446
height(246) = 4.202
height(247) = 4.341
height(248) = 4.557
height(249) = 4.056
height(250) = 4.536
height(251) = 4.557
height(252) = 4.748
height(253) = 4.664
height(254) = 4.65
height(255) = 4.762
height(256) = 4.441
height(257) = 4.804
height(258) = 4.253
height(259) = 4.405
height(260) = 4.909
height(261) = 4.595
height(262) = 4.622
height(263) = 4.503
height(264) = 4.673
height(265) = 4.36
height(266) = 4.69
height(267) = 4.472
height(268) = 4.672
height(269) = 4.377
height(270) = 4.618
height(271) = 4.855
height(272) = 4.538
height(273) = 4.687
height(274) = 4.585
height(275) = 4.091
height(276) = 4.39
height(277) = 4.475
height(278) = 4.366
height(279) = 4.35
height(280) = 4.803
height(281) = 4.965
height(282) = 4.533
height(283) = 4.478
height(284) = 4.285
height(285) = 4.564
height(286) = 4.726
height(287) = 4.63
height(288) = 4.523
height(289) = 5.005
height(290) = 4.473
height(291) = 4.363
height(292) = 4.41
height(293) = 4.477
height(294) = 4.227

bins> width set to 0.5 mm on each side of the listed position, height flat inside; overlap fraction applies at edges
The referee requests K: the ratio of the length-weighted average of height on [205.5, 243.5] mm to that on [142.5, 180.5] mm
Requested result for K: 1.04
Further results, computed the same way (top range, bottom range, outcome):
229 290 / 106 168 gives 0.98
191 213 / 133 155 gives 1.03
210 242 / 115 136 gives 1.05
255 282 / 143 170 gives 0.98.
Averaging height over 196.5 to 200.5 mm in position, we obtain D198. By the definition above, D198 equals 4.81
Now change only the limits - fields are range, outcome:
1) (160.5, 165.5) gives 4.61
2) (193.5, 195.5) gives 4.59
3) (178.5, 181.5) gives 4.68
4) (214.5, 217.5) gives 5.16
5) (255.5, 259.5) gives 4.48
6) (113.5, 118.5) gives 4.47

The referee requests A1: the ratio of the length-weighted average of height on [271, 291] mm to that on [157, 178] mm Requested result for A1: 1.0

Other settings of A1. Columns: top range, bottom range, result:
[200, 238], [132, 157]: 1.04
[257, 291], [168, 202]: 0.99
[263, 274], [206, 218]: 0.91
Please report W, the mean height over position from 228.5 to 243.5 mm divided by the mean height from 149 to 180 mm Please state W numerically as 1.00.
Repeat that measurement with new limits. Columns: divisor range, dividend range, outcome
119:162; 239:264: 0.98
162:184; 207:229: 1.07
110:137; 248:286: 0.99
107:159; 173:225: 1.03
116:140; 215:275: 1.01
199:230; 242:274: 0.92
